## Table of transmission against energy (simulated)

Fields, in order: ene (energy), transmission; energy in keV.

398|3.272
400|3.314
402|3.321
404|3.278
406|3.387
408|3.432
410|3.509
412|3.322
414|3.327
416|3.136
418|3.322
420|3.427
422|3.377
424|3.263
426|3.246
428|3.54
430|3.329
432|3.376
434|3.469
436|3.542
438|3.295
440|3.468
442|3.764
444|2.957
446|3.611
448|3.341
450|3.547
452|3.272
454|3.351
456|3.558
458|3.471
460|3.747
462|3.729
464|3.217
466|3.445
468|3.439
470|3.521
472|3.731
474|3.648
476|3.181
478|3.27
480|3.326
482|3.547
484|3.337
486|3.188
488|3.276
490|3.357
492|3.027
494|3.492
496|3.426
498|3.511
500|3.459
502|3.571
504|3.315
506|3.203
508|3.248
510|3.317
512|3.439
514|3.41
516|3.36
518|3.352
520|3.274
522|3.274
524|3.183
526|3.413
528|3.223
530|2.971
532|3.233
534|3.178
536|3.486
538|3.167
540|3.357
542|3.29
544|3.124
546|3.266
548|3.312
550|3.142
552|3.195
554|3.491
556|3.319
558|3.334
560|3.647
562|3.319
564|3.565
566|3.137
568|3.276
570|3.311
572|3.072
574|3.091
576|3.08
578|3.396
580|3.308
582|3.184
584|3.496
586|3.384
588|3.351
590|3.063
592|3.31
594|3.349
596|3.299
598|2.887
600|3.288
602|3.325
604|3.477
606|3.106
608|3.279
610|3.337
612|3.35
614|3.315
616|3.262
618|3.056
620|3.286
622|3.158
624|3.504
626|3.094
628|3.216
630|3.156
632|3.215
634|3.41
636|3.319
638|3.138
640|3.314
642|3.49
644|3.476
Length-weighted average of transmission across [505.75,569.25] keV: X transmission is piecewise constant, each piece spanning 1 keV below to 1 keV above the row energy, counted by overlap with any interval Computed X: 3.3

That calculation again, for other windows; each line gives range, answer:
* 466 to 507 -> 3.39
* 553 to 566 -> 3.42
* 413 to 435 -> 3.35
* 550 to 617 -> 3.29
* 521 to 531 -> 3.21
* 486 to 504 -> 3.37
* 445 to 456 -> 3.44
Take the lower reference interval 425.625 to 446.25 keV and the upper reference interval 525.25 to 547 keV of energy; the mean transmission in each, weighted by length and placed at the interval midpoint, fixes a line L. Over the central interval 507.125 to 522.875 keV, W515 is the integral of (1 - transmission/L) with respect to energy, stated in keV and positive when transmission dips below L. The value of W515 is -0.3 keV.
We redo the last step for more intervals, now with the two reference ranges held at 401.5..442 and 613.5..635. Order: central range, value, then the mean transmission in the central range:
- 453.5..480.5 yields -1.1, 3.48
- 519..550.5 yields 0.5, 3.24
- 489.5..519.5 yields -0.4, 3.36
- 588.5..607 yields 0.1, 3.24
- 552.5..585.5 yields -0.3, 3.31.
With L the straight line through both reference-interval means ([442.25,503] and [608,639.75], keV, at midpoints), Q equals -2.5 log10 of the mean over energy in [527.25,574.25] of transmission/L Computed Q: 0.02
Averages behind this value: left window 3.42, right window 3.26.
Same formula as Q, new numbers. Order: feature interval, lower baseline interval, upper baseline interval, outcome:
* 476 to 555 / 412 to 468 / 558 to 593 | 0.013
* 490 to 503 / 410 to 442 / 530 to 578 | -0.029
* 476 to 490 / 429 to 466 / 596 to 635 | 0.029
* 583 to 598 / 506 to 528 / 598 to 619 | -0.007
